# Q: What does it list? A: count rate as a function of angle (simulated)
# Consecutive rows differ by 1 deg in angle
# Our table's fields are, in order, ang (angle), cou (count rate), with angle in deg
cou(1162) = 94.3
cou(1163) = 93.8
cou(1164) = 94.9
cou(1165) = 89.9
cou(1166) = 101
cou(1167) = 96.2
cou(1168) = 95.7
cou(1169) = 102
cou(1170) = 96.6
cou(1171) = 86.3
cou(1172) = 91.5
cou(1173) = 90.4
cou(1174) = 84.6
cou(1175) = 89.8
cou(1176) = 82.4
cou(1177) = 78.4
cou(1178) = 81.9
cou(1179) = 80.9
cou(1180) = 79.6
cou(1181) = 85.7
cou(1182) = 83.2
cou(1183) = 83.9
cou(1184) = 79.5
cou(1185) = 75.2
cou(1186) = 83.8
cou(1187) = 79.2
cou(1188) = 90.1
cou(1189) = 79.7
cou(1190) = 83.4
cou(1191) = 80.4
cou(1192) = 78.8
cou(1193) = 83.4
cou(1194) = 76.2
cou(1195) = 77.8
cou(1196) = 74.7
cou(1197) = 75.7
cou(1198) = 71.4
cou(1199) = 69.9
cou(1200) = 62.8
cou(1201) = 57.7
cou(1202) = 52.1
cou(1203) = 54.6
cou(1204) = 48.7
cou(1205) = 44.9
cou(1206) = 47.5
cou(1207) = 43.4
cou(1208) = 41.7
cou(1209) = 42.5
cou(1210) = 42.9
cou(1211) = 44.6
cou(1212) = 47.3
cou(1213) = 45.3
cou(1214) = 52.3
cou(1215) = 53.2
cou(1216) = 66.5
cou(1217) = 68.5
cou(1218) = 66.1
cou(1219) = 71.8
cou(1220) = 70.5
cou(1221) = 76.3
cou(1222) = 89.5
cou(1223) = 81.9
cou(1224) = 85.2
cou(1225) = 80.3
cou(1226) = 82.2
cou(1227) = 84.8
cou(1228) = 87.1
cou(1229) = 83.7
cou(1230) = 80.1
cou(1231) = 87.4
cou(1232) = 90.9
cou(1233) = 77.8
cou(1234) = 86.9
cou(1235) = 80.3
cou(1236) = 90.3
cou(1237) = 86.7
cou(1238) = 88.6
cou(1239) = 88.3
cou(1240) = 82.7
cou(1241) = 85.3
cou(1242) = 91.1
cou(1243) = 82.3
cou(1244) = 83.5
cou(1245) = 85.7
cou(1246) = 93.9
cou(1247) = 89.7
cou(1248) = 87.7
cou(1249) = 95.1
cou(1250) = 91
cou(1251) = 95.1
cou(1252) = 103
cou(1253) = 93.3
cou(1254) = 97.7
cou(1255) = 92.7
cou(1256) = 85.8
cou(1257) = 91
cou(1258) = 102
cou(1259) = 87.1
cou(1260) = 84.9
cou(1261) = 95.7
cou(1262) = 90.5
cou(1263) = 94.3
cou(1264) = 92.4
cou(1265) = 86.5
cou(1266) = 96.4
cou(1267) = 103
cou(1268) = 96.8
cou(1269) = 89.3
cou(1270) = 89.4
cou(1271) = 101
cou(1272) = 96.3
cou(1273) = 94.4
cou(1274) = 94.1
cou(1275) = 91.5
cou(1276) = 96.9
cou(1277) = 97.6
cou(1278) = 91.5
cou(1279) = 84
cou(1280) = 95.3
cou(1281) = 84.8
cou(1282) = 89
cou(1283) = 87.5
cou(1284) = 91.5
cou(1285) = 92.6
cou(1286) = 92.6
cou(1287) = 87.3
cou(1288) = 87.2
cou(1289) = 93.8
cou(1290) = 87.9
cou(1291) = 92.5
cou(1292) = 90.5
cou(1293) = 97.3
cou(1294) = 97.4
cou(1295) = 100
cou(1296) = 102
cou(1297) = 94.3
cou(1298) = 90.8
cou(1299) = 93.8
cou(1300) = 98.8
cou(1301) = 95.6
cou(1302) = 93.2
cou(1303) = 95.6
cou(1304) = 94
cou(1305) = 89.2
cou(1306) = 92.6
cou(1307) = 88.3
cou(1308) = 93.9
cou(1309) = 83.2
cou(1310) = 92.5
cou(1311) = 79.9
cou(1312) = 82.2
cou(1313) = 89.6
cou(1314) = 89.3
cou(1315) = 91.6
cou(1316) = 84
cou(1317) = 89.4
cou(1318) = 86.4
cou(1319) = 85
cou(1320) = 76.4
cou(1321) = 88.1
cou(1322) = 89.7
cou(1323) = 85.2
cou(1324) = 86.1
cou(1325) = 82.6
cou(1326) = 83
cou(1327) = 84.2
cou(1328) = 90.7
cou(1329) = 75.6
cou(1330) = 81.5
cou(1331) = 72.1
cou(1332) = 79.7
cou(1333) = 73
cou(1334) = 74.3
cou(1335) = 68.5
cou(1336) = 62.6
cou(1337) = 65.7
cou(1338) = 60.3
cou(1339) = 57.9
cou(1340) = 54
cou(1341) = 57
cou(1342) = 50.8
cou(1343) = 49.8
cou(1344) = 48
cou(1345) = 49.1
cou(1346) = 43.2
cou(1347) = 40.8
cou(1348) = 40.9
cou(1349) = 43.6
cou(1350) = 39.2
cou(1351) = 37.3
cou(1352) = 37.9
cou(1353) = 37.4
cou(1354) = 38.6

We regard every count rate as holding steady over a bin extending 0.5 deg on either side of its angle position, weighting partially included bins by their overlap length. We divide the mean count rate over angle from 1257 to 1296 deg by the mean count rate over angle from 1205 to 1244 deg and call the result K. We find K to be 1.28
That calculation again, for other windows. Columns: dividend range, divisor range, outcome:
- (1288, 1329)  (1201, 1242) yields 1.29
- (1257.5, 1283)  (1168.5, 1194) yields 1.10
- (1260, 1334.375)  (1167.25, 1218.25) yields 1.26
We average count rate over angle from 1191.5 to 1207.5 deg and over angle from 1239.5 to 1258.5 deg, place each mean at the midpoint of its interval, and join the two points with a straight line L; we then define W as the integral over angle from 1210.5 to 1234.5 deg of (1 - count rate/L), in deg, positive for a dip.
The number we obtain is 1.1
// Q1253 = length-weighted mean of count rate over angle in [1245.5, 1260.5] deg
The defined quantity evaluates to 92.7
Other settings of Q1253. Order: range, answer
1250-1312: 92.7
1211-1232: 72.8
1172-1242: 73.9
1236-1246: 86.6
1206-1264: 79.6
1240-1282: 92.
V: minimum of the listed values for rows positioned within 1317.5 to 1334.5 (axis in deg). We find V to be 72.1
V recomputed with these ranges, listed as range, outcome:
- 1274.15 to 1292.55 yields 84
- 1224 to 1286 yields 77.8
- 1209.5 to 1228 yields 42.9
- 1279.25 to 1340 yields 54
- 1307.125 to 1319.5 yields 79.9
